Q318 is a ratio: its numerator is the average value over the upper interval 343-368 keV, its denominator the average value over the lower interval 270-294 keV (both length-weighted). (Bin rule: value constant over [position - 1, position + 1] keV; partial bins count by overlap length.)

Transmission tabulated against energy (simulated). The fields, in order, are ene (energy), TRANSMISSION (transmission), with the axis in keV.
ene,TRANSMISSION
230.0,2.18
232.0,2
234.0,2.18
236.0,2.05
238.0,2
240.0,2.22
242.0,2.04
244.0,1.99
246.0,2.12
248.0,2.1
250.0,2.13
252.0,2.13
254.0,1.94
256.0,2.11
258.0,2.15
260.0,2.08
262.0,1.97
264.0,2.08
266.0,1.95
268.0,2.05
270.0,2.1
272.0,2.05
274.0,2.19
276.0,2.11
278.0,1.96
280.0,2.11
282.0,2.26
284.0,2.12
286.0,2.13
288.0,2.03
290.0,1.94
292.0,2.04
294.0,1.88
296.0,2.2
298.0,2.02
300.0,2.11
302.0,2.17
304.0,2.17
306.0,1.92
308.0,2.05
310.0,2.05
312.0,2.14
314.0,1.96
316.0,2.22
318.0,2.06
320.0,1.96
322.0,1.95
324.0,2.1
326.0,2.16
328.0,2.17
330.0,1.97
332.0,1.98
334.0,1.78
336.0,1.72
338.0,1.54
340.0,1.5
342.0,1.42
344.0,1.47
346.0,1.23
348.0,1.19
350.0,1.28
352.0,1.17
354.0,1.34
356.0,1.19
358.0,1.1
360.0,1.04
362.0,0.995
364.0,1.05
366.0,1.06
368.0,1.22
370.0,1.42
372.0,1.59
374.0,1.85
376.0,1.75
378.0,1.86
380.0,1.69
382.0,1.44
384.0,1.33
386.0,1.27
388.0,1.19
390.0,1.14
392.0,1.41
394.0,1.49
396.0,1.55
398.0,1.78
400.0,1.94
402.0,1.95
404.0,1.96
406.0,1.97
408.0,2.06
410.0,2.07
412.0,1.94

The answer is 0.6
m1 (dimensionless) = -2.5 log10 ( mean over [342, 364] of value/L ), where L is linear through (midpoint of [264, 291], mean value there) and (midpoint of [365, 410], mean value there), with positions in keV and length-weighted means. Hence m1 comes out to 0.407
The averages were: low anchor 2.08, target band 1.2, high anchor 1.6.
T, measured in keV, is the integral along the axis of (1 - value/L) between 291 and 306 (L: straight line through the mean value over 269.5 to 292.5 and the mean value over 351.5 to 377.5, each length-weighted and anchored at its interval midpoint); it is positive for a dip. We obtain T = -1.2 keV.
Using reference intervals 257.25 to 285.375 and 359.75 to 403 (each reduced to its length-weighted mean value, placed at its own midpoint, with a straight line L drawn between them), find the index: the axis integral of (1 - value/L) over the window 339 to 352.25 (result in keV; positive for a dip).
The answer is 2.7 keV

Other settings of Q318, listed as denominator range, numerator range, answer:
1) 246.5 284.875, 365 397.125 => 0.70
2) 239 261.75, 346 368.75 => 0.55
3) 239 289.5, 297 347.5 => 0.91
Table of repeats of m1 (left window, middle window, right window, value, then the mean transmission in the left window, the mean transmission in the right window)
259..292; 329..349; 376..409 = 0.16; 2.07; 1.63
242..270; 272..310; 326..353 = -0.12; 2.06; 1.59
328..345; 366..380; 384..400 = -0.04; 1.7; 1.43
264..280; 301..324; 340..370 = -0.24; 2.06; 1.21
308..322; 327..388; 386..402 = 0.21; 2.06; 1.51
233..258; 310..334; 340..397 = -0.25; 2.09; 1.35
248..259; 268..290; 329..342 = -0.06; 2.09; 1.72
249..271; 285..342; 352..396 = -0.15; 2.06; 1.35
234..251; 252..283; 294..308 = 0.00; 2.09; 2.08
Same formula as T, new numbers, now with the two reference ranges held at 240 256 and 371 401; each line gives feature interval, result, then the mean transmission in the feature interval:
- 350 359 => 2.5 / 1.21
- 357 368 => 3.9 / 1.06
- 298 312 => -1.6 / 2.08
